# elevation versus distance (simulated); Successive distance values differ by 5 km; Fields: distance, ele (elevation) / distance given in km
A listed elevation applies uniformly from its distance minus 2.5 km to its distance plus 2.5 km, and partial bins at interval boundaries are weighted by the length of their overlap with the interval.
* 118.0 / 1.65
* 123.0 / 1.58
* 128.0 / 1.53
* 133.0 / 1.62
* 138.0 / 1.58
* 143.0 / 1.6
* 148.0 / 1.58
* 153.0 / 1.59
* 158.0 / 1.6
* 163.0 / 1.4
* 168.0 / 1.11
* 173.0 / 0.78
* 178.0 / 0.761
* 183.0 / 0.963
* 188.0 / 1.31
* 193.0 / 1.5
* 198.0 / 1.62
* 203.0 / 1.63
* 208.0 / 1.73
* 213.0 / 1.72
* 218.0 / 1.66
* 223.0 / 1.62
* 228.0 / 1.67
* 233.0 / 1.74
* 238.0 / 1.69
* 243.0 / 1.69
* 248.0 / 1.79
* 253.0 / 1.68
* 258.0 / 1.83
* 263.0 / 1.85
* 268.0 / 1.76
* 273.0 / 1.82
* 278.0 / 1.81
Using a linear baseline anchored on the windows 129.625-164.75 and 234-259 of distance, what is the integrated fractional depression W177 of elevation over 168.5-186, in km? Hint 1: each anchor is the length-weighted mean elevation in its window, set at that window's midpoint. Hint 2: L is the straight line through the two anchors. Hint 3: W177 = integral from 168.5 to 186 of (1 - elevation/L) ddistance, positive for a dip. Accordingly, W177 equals 8.0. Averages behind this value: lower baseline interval 1.57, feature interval 0.88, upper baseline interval 1.73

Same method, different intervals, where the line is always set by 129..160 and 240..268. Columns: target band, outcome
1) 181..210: 3.7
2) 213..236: 0.5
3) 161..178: 6.2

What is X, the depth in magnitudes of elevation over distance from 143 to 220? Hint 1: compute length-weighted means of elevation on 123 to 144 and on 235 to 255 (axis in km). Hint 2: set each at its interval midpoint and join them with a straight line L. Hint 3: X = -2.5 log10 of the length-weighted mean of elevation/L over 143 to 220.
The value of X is 0.17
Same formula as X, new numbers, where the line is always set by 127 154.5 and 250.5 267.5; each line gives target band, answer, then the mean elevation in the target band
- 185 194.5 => 0.21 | 1.37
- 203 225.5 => 0.02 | 1.68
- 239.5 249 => 0.02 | 1.73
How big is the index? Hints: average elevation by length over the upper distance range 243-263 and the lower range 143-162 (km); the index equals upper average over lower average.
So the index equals 1.1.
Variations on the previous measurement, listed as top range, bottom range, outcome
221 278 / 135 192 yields 1.34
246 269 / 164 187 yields 1.85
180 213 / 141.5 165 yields 0.94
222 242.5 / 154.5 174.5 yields 1.33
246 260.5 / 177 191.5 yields 1.65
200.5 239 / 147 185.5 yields 1.39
